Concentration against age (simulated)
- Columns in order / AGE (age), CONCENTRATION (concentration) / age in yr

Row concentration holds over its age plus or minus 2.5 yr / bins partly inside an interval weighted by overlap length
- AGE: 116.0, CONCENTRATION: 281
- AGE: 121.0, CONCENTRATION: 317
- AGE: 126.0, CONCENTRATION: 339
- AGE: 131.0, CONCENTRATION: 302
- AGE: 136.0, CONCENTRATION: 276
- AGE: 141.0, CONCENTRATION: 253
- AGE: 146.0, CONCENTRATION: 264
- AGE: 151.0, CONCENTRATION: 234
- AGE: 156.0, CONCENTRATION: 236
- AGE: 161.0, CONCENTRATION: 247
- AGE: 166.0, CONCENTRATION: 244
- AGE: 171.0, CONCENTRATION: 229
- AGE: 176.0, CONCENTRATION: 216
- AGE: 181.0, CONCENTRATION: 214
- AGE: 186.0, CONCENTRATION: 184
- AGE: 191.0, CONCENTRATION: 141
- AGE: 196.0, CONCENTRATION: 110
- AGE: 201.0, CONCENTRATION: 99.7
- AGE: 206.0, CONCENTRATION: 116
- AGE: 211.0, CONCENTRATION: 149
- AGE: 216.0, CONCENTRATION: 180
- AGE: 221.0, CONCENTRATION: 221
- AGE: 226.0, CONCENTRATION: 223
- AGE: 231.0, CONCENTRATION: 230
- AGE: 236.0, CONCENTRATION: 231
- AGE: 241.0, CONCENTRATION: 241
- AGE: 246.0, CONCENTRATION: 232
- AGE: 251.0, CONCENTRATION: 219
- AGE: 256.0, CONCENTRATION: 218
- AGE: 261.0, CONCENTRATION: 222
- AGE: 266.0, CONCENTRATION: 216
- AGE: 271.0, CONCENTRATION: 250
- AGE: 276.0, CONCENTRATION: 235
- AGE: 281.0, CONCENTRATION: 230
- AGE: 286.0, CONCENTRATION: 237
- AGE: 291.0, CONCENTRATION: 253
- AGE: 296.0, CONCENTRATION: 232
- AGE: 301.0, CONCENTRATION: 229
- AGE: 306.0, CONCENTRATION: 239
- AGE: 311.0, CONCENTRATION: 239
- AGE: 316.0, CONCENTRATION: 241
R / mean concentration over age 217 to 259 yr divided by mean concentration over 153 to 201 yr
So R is 1.1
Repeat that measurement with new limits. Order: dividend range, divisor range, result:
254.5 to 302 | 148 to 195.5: 1.10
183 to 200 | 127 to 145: 0.51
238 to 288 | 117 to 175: 0.86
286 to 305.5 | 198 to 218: 1.77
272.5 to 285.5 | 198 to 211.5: 2.00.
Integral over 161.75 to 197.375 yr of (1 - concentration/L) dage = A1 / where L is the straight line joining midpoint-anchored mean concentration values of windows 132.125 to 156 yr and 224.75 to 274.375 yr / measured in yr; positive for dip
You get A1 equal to 7.4 yr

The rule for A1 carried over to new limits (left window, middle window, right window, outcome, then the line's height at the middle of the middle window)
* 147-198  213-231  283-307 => 0.9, 220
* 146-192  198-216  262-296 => 7.7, 226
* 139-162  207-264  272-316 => 6.8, 241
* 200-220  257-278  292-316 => -3.0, 201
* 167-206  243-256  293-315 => -1.2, 205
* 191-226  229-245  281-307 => -4.8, 180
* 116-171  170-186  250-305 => 2.9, 260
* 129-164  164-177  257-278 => 1.1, 252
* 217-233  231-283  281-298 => 0.1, 230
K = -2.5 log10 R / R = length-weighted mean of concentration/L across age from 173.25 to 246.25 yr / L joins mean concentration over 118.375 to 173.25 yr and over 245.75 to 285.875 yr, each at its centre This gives 0.31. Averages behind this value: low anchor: 268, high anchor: 228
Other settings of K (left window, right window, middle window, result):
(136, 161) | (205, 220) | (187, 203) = 0.436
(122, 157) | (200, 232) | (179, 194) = 0.214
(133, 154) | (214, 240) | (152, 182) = 0.067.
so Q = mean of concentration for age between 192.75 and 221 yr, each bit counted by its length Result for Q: 139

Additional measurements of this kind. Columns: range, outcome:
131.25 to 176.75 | 248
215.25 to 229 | 212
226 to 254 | 230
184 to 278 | 196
